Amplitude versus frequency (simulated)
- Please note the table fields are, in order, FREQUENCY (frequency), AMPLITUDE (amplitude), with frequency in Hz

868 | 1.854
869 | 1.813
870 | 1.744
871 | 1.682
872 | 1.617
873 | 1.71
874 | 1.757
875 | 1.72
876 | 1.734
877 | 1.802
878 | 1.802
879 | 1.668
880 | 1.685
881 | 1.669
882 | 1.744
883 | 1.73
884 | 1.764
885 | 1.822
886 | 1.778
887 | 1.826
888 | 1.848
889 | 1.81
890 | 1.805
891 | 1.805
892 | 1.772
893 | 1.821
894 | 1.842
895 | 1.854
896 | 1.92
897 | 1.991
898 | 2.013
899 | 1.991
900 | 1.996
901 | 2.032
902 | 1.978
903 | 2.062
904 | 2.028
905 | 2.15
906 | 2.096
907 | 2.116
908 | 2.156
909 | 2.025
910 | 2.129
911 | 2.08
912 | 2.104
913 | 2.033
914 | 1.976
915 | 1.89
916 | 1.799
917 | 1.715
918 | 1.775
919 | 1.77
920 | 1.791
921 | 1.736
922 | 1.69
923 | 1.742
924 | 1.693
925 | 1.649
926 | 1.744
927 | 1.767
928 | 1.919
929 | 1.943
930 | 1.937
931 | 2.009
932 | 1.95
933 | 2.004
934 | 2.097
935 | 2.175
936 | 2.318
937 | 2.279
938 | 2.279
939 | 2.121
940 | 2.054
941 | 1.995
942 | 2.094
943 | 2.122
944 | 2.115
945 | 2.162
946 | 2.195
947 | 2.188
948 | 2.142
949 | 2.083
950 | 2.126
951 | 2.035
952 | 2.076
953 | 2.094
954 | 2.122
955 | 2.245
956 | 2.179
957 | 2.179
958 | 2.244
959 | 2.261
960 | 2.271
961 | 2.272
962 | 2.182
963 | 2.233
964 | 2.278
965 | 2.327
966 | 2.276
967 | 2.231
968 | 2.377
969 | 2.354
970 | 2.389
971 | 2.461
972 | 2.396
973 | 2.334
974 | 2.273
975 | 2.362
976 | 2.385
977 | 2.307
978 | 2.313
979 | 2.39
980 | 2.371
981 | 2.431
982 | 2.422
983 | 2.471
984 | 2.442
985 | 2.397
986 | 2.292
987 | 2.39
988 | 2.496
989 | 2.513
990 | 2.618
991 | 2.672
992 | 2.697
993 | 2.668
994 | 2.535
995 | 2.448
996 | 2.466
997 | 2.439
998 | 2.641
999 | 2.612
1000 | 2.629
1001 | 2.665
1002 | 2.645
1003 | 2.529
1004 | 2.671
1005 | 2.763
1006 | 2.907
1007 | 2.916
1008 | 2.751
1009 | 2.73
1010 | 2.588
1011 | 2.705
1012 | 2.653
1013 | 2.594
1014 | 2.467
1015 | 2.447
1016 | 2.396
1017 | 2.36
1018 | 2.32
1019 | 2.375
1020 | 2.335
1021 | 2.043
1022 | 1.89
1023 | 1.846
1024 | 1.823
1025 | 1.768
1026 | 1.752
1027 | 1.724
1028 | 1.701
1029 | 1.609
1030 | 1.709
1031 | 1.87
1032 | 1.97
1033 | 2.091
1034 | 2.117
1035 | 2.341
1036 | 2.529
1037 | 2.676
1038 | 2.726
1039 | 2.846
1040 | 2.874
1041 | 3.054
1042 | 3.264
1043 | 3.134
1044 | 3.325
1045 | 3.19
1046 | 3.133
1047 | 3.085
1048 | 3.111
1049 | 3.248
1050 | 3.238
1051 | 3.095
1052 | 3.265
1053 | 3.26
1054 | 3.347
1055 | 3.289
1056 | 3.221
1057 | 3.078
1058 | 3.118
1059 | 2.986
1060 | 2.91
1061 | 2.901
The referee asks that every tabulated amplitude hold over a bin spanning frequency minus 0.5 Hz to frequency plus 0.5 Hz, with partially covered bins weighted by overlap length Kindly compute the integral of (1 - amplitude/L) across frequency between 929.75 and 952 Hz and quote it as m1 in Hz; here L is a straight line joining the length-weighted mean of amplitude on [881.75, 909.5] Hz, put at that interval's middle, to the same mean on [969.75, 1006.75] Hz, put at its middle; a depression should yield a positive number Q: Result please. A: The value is 0.9 Hz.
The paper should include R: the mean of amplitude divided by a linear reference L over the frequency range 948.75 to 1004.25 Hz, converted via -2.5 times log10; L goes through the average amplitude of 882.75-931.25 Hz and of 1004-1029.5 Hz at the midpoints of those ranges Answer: -0.11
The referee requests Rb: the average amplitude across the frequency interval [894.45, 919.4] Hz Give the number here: 1.99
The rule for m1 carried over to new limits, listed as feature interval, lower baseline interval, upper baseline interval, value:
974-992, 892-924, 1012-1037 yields -3.36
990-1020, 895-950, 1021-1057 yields -2.08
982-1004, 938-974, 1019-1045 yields -2.77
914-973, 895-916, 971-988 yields 3.55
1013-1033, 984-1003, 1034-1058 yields 5.52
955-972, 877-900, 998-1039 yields -1.31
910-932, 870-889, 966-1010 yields 1.93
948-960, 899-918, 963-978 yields 0.51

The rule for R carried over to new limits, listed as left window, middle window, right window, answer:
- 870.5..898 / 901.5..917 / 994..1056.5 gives -0.06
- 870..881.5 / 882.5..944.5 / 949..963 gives -0.01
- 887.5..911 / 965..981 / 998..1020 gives 0.02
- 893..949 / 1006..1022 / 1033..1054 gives 0.09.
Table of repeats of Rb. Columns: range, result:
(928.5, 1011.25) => 2.35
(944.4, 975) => 2.23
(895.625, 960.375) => 2.03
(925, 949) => 2.06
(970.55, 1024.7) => 2.47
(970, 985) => 2.38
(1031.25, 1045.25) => 2.7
